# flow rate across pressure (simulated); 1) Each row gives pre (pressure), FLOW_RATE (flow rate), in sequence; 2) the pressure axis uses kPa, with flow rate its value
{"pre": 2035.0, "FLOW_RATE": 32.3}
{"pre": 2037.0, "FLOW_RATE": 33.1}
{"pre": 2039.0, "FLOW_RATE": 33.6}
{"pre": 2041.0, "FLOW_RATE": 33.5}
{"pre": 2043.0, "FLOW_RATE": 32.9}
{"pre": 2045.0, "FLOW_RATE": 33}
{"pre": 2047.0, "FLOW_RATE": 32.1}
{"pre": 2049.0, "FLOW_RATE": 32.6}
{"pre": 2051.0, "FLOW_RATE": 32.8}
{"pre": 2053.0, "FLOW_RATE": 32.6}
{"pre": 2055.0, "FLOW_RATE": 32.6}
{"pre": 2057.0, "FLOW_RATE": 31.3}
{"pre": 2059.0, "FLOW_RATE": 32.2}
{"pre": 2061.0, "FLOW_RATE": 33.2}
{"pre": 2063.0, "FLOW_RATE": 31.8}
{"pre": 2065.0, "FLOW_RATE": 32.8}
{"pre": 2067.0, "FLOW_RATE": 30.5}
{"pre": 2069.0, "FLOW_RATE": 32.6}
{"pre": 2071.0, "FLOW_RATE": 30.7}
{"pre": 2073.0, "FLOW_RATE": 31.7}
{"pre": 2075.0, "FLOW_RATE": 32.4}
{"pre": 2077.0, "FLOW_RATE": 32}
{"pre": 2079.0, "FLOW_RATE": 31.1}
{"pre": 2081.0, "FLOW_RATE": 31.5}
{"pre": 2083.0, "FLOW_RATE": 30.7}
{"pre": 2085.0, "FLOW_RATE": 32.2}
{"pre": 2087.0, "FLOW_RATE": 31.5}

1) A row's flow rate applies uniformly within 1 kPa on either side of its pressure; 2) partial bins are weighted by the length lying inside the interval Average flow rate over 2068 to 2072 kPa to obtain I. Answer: 31.6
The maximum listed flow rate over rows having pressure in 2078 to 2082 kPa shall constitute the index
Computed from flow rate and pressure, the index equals 31.5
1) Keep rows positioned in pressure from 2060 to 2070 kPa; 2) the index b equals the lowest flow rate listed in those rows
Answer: 30.5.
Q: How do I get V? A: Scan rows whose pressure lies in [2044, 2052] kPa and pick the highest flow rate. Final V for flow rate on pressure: 33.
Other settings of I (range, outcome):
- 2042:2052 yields 32.7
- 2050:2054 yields 32.7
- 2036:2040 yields 33.4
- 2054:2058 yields 32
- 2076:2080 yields 31.6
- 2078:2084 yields 31.1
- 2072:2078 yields 32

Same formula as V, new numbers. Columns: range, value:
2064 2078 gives 32.8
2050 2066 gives 33.2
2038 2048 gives 33.6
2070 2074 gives 31.7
